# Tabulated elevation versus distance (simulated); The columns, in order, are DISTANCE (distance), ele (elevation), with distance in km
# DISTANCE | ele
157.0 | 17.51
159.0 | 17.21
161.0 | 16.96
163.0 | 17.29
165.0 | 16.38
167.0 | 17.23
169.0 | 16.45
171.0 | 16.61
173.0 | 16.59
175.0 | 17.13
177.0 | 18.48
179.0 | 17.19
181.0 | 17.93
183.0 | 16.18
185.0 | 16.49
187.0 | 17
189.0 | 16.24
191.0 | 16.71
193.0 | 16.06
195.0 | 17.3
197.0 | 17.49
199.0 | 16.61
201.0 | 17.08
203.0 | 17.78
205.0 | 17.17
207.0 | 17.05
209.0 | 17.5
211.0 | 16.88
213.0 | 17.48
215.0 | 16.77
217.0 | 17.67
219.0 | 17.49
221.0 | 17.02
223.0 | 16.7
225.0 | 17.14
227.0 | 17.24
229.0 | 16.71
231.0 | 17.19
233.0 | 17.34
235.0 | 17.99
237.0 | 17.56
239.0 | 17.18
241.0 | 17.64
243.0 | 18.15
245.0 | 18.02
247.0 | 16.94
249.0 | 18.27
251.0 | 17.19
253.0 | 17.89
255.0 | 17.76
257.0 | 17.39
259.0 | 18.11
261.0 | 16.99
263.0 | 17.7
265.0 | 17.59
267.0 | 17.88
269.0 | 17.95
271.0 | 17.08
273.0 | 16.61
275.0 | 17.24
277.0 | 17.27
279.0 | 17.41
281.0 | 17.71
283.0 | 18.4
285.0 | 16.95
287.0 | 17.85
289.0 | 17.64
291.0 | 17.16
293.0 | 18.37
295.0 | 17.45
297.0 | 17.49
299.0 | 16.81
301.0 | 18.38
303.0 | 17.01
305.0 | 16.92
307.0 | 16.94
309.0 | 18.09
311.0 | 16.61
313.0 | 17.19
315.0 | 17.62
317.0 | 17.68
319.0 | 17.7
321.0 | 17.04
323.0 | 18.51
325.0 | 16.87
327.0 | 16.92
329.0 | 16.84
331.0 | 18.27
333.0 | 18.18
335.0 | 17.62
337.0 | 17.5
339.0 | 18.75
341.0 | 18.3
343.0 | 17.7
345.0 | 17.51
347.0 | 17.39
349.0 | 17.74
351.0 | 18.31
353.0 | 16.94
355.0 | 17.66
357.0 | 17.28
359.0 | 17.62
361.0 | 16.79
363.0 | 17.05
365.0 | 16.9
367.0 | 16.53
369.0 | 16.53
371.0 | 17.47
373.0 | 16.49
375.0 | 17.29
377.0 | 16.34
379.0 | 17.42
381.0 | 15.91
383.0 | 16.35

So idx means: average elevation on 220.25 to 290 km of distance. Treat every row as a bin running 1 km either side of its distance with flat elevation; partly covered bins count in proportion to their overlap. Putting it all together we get 17.5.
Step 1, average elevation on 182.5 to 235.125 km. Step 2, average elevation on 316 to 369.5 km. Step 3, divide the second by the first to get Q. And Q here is 1.03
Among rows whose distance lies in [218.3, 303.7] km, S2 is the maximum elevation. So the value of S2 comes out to 18.4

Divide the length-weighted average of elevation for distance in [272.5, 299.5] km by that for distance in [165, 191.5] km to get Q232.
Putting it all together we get 1.0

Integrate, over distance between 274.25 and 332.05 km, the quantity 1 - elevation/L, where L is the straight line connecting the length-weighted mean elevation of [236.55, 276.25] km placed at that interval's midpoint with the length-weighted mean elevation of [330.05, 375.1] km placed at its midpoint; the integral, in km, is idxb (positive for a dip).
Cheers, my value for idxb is 0.2 km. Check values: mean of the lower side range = 17.6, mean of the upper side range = 17.5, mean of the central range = 17.5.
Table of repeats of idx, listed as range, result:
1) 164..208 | 17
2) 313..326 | 17.5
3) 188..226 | 17.1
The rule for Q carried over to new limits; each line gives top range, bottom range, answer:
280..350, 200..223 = 1.02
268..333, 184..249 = 1.01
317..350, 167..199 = 1.04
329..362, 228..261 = 1.01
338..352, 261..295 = 1.02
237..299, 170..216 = 1.03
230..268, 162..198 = 1.04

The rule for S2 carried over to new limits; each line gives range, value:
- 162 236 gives 18.48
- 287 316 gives 18.38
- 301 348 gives 18.75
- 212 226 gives 17.67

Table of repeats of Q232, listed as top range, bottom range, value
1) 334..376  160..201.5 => 1.03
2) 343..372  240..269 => 0.98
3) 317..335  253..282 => 1.00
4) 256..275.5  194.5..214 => 1.01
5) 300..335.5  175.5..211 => 1.02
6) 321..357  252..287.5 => 1.01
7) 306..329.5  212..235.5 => 1.01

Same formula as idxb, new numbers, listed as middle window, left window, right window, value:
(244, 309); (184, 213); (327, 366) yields -0.86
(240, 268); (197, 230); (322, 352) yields -0.53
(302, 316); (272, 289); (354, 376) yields 0.09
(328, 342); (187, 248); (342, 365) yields -0.42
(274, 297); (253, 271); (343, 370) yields -0.04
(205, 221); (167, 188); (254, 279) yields -0.04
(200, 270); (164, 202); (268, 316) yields -1.18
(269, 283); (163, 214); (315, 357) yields 0.03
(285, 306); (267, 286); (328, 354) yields 0.06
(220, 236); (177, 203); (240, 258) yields 0.24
